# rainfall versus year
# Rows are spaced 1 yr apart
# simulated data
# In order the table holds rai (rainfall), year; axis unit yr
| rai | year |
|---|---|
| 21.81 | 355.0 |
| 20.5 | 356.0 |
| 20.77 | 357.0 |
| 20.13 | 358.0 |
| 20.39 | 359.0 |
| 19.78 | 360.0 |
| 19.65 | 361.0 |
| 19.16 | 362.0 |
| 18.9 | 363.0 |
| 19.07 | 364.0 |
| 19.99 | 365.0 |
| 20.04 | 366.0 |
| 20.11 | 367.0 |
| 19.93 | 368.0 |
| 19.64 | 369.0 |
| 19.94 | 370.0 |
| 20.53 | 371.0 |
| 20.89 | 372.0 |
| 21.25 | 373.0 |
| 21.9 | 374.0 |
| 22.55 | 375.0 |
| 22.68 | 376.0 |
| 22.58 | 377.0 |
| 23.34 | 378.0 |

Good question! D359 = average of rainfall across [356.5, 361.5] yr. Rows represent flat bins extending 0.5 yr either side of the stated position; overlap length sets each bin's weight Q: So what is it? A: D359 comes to 20.1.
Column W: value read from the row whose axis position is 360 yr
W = 19.78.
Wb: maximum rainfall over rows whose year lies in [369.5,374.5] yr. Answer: 21.9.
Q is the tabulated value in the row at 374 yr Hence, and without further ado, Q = 21.9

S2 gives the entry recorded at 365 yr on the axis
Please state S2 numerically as 19.99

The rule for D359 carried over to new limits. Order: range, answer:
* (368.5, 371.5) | 20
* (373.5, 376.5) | 22.4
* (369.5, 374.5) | 20.9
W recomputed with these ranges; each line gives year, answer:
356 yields 20.5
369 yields 19.64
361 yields 19.65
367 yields 20.11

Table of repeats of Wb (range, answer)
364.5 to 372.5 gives 20.89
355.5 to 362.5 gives 20.77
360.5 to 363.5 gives 19.65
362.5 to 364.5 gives 19.07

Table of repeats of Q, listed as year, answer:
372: 20.89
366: 20.04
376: 22.68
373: 21.25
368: 19.93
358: 20.13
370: 19.94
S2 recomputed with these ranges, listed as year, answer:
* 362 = 19.16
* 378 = 23.34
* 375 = 22.55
